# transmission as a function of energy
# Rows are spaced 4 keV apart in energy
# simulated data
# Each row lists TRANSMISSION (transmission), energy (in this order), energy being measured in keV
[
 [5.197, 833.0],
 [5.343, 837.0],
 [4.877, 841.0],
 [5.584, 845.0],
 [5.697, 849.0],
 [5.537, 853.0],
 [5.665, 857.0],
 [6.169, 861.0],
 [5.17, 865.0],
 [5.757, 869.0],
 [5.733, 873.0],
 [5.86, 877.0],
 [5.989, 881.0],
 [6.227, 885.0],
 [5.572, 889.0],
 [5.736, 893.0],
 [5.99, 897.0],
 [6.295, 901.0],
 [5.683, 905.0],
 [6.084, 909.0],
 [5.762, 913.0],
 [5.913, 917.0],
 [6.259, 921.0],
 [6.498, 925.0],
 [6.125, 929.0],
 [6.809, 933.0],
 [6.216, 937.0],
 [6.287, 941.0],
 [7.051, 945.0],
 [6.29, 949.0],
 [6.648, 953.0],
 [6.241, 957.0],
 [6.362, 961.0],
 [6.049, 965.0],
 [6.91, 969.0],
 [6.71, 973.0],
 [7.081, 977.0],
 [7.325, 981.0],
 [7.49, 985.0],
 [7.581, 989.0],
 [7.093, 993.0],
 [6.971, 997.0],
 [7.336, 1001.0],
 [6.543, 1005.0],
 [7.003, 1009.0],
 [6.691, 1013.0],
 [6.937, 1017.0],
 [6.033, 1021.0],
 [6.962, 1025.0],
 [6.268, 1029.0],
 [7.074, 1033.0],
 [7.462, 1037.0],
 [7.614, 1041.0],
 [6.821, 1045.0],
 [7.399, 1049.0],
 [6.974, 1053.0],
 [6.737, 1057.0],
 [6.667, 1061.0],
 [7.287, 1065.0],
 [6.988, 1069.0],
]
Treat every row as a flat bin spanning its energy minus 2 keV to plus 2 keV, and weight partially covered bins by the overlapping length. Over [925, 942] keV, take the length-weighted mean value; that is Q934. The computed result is 6.38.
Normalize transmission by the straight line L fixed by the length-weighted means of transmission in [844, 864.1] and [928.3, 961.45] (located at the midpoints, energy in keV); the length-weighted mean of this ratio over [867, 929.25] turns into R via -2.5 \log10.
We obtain 0.02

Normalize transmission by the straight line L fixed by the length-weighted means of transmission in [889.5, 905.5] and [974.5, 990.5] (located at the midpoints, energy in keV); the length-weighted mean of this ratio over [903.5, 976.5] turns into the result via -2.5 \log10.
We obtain 0.05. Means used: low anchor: 5.92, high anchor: 7.34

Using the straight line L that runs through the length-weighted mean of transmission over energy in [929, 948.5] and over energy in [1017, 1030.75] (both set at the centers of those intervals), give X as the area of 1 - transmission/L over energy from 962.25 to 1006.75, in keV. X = -3.4 keV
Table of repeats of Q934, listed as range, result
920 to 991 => 6.67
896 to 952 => 6.24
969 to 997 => 7.17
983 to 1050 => 7.01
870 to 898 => 5.86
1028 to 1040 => 7.05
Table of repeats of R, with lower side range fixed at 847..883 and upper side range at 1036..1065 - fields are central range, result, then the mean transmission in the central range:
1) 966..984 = -0.070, 6.98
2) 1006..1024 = 0.025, 6.68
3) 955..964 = 0.026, 6.27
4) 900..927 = 0.005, 6.06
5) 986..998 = -0.093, 7.26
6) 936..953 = -0.031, 6.5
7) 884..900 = 0.008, 5.89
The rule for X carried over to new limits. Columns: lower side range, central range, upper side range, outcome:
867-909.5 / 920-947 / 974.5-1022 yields -0.5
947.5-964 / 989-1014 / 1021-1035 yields -1.7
